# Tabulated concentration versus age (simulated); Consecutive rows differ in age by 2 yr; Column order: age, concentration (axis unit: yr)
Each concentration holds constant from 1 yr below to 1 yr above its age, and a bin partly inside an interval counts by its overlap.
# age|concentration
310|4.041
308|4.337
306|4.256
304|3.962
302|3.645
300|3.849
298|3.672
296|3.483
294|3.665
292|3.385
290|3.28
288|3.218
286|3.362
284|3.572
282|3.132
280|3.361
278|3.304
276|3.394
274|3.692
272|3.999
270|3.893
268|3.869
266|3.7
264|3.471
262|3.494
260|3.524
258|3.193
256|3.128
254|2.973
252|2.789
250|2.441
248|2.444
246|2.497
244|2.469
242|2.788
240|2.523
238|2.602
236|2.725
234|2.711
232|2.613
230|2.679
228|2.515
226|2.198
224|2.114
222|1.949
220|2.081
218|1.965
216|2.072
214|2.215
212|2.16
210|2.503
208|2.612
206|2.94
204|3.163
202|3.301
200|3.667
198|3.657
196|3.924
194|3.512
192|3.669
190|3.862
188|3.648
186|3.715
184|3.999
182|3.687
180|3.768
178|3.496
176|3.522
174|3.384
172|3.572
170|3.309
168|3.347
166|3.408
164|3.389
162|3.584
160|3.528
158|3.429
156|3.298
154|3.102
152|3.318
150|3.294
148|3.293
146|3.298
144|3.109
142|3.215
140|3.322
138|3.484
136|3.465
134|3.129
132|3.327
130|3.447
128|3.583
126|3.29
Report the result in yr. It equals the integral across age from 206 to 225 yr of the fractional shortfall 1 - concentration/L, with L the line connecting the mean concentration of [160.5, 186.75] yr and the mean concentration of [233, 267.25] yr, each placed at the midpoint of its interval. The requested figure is 5.8 yr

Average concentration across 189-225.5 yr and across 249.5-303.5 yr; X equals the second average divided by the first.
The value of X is 1.21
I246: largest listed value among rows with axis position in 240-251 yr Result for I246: 2.788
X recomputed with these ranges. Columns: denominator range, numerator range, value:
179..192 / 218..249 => 0.65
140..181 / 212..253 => 0.71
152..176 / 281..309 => 1.07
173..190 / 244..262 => 0.79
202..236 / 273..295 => 1.39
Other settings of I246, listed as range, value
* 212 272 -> 3.999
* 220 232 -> 2.679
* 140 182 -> 3.768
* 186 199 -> 3.924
